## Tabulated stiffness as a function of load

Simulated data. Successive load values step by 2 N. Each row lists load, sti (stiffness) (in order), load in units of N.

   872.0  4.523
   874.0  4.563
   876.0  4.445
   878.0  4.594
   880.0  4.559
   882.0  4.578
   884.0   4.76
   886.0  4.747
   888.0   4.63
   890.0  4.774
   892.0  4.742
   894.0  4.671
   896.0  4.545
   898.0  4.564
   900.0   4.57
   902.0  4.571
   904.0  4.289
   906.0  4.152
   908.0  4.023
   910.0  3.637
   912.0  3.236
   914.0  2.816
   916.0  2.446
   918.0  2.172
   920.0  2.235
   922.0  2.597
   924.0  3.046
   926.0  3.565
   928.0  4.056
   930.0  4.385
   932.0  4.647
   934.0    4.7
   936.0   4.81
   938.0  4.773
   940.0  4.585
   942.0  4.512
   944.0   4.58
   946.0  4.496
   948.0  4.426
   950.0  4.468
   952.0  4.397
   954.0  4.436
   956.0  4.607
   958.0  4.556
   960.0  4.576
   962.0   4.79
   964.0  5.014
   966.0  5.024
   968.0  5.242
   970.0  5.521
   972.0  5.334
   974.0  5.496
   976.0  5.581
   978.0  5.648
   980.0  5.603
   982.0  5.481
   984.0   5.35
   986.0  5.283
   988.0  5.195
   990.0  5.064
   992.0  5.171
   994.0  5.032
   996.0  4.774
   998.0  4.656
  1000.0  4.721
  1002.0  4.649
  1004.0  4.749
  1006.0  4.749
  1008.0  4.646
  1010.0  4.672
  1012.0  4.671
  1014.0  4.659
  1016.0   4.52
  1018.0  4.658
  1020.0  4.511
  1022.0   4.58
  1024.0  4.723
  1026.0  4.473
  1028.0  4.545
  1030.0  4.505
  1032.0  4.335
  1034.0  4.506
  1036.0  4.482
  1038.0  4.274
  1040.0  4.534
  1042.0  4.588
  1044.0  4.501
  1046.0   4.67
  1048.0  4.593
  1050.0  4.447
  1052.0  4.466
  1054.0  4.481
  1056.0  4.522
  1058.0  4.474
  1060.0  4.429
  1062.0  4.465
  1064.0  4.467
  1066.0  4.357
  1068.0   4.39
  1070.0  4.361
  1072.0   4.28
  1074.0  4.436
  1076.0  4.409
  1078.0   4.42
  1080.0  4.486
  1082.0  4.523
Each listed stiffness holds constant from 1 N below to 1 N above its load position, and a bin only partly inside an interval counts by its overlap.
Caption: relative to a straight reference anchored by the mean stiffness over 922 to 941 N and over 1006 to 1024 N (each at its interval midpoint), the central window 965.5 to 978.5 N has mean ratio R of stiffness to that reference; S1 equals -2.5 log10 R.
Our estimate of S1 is -0.22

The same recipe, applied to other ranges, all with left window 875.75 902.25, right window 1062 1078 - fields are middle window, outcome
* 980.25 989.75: -0.18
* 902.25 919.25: 0.33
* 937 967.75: -0.02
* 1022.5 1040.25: -0.01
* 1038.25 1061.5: -0.02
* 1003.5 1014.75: -0.05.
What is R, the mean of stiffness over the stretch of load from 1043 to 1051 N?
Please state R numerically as 4.55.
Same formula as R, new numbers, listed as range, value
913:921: 2.42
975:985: 5.53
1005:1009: 4.7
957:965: 4.73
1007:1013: 4.66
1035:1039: 4.38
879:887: 4.66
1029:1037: 4.46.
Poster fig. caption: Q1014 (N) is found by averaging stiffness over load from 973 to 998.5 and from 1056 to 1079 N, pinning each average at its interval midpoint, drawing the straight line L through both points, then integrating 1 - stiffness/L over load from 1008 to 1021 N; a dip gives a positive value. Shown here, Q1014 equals 0.92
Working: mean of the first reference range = 5.27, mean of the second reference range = 4.41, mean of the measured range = 4.62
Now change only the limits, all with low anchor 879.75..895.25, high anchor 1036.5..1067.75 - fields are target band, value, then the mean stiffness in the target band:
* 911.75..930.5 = 6.6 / 3.01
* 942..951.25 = 0.2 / 4.49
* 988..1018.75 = -1.6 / 4.77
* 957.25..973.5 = -1.6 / 5.03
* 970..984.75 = -3.0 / 5.5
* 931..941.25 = -0.2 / 4.7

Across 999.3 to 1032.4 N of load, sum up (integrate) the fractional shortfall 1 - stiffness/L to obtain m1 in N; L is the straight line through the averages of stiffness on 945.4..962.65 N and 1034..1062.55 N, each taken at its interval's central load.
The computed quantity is -0.8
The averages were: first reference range 4.52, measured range 4.61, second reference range 4.5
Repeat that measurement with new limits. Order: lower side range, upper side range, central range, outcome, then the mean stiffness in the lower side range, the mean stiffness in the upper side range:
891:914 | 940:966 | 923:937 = 0.8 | 4.21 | 4.59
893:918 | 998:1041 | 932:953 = -2.4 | 3.89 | 4.58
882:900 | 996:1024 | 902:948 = 8.2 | 4.67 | 4.66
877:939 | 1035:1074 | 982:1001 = -3.4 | 4.06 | 4.46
